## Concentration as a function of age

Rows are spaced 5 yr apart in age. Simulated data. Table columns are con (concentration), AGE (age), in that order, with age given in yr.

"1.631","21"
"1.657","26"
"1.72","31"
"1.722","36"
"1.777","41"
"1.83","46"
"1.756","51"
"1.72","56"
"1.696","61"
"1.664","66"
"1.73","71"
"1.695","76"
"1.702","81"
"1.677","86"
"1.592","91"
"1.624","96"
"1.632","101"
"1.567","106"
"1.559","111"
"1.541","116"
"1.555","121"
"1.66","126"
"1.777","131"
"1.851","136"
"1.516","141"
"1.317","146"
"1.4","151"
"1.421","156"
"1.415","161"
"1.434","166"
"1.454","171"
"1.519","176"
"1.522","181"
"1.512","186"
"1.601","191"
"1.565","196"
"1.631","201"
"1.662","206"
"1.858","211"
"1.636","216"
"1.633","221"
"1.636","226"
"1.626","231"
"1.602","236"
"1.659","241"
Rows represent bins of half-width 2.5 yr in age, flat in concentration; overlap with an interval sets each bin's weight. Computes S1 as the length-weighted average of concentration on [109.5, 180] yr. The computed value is 1.53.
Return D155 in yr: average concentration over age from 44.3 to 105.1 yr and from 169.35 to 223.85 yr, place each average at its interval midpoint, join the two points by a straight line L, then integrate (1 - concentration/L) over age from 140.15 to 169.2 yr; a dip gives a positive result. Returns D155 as 3.9 yr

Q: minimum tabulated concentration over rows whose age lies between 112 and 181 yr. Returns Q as 1.317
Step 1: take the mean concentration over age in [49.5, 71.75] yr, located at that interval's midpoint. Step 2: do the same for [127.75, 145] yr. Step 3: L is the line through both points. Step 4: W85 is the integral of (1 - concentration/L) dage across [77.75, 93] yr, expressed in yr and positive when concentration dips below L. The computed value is 0.3 yr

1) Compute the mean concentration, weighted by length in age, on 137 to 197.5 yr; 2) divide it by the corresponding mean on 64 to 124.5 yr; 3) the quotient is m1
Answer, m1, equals 0.9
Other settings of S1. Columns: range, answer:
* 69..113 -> 1.64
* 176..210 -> 1.59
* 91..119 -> 1.58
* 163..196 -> 1.51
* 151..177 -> 1.44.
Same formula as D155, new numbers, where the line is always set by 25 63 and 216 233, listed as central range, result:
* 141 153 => 2.1 yr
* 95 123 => 2.0 yr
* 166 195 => 2.5 yr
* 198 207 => 0.0 yr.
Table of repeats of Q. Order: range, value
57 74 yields 1.664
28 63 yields 1.696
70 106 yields 1.567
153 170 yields 1.415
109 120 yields 1.541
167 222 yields 1.454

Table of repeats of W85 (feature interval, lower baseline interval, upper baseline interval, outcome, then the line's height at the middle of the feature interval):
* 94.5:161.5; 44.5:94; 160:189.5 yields 0.8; 1.58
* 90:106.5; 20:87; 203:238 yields 0.9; 1.7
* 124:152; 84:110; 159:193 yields -0.8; 1.55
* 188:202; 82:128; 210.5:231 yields 0.5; 1.65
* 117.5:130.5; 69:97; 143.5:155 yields -1.3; 1.48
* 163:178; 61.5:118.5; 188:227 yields 1.7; 1.65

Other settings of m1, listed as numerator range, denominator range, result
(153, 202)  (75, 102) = 0.91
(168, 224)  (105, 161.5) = 1.03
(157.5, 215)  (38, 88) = 0.90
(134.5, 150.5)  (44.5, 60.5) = 0.87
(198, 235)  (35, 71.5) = 0.96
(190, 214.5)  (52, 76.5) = 0.98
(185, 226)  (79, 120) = 1.02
